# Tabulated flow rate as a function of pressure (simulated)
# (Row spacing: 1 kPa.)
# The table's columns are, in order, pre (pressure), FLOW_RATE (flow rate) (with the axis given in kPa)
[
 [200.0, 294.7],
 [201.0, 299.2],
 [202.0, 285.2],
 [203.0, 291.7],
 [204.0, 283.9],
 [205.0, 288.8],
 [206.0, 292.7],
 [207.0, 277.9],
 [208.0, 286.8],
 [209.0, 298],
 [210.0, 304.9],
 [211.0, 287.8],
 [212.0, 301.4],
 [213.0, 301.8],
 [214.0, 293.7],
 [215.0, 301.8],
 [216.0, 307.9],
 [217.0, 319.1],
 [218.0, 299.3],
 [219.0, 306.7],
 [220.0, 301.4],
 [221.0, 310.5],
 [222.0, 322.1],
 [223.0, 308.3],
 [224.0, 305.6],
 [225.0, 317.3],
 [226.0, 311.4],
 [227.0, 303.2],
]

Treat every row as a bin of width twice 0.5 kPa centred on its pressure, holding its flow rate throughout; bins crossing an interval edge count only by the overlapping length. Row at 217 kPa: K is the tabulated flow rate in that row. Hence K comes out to 319.1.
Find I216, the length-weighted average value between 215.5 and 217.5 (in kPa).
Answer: 314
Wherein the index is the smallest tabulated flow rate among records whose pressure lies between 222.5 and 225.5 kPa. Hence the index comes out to 305.6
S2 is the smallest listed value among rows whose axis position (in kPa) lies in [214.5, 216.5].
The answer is 301.8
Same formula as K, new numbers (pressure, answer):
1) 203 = 291.7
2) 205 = 288.8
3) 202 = 285.2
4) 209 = 298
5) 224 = 305.6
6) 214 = 293.7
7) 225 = 317.3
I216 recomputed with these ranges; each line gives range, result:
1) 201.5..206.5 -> 288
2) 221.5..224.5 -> 312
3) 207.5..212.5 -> 296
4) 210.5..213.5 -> 297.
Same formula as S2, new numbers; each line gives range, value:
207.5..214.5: 286.8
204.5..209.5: 277.9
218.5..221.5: 301.4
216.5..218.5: 299.3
